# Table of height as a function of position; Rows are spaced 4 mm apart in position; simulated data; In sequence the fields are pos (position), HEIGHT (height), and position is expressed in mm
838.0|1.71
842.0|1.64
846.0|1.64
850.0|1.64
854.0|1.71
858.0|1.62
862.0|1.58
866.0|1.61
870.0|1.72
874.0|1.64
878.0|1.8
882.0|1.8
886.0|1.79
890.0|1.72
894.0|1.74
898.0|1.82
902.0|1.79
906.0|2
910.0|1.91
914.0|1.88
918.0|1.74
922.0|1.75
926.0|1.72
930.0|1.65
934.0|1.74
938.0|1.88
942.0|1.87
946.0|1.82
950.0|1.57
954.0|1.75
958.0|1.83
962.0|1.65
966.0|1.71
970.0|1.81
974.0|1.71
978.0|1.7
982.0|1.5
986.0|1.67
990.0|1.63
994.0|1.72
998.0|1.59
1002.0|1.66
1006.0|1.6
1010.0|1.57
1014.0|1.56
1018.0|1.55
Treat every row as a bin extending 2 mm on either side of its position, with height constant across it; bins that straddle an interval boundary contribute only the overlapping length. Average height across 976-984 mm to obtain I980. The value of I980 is 1.6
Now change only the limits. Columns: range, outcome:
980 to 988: 1.58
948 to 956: 1.66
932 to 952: 1.78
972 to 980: 1.71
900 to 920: 1.86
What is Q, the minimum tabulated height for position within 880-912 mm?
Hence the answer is 1.72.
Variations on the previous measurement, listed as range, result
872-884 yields 1.64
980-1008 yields 1.5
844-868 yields 1.58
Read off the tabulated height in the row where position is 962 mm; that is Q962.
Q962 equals 1.65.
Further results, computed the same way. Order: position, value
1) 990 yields 1.63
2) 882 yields 1.8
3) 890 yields 1.72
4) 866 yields 1.61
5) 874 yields 1.64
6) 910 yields 1.91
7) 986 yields 1.67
